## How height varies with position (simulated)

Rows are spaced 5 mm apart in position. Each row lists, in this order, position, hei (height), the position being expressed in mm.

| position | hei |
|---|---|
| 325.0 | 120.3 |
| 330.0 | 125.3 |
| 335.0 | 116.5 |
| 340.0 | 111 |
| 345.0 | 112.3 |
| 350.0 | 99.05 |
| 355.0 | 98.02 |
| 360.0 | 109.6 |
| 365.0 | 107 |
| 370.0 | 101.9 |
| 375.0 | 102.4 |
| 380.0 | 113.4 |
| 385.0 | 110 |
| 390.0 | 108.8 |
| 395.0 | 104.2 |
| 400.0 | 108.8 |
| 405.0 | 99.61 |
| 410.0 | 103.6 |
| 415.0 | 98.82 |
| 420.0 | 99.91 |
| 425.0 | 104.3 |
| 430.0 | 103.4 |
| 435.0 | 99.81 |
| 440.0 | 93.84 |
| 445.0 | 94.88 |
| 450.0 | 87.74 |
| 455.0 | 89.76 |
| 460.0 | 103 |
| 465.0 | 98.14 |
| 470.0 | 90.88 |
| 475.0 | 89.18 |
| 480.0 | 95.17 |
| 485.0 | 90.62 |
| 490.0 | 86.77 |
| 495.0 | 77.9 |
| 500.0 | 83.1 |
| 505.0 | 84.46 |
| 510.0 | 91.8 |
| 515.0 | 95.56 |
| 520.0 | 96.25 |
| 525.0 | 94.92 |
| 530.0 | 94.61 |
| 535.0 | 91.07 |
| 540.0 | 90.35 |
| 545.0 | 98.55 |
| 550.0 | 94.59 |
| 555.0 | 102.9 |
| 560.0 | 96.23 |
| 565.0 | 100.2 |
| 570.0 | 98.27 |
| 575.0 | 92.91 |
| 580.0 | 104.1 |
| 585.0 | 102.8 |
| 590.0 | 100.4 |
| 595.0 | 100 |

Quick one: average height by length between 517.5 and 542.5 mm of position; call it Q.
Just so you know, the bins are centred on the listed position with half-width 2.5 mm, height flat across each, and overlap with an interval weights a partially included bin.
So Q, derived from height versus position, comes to 93.4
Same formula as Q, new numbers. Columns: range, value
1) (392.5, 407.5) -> 104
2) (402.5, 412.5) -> 102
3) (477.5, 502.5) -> 86.7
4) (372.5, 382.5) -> 108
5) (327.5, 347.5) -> 116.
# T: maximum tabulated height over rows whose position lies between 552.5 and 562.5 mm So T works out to 102.9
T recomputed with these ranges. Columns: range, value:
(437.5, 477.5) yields 103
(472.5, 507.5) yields 95.17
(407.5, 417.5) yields 103.6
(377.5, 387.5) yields 113.4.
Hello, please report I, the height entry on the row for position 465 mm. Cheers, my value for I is 98.14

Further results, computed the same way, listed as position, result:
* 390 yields 108.8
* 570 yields 98.27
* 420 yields 99.91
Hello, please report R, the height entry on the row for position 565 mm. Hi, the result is 100.2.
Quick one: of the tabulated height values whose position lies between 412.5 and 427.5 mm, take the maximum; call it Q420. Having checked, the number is 104.3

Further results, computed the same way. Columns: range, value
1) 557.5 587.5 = 104.1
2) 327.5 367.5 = 125.3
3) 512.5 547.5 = 98.55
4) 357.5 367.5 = 109.6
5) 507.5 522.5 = 96.25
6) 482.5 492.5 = 90.62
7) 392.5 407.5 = 108.8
